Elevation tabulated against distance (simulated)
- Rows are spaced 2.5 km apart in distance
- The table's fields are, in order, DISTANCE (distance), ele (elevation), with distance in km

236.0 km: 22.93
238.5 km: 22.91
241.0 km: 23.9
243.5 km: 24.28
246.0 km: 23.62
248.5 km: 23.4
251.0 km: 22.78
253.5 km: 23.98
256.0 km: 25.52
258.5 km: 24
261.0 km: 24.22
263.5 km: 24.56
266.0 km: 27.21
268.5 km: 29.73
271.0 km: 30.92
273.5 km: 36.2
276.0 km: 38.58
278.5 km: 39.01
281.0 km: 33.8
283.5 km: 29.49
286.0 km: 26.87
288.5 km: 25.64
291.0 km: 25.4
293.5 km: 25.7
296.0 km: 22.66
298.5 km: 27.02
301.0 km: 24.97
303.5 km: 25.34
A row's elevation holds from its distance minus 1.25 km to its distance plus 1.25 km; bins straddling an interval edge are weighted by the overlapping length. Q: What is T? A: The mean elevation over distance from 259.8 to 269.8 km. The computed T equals 26.5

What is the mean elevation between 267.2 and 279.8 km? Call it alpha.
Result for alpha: 34.9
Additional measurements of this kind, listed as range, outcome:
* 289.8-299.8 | 25.2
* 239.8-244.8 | 24.1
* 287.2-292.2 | 25.5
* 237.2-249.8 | 23.6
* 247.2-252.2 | 23.1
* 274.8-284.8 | 35.2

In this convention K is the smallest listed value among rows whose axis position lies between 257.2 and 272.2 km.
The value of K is 24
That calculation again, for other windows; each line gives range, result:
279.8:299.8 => 22.66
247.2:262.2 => 22.78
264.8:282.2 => 27.21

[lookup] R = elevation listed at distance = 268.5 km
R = 29.73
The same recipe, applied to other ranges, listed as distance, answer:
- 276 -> 38.58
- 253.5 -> 23.98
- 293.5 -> 25.7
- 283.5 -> 29.49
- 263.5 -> 24.56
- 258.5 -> 24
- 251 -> 22.78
